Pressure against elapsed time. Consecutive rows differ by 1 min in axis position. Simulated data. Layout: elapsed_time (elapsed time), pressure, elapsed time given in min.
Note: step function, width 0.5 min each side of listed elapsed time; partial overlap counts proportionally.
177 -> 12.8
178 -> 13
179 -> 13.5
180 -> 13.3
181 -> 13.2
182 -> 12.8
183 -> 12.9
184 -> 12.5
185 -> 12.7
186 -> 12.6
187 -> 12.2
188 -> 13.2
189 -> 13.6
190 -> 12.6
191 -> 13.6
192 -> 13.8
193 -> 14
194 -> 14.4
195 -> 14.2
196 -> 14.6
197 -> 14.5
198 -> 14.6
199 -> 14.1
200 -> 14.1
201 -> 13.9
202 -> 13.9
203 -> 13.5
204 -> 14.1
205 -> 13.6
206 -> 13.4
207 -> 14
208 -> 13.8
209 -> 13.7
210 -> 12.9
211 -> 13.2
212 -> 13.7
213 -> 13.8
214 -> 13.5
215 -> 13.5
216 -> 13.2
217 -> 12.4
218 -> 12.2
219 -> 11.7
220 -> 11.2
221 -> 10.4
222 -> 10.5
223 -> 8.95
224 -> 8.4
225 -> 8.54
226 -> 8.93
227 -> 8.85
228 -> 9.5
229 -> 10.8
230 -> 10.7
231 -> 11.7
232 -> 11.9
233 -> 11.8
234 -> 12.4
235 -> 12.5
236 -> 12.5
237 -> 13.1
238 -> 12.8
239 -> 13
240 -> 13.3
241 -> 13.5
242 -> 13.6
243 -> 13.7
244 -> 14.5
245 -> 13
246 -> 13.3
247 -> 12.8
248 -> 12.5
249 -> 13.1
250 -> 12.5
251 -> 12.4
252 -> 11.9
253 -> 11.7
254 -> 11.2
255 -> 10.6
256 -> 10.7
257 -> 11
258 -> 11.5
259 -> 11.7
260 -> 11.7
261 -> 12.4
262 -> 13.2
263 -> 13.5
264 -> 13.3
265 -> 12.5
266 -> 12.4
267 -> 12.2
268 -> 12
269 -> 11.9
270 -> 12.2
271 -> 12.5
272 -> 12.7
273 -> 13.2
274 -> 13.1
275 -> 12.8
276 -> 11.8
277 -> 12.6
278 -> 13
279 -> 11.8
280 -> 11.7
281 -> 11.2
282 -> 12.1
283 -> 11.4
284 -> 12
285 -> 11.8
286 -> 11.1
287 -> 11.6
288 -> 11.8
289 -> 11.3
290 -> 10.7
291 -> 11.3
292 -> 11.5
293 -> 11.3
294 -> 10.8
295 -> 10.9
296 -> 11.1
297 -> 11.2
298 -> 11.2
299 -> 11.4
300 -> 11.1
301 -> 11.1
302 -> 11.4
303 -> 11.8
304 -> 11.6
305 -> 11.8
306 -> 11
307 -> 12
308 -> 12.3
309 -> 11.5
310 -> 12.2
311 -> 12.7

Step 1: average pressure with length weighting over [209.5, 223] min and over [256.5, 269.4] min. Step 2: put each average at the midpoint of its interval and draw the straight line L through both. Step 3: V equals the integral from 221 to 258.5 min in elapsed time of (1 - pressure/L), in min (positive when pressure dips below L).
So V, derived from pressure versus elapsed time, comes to 1.82 min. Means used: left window 12.3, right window 12.3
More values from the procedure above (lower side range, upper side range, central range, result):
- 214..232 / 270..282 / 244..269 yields -0.99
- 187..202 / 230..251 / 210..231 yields 3.23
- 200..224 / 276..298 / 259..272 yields -0.63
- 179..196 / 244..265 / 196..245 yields 1.11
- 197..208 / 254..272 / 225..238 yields 1.84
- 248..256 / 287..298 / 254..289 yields -1.55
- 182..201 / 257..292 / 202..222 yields 0.30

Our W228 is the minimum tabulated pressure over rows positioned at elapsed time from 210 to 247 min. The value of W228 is 8.4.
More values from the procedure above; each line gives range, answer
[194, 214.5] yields 12.9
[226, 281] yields 8.85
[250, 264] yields 10.6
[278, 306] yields 10.7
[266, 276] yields 11.8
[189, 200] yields 12.6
